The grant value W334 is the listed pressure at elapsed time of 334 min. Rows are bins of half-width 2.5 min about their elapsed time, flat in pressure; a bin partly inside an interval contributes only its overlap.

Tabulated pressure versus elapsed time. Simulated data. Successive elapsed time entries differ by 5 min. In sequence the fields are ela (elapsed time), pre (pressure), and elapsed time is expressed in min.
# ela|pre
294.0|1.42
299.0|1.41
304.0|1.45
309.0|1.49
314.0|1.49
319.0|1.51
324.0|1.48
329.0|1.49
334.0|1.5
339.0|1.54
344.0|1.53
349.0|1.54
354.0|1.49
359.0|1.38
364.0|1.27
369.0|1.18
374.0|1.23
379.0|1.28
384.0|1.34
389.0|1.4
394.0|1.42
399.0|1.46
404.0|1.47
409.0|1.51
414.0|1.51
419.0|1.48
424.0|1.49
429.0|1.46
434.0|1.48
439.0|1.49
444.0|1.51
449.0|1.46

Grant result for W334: 1.5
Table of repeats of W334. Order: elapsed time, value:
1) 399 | 1.46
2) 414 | 1.51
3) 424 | 1.49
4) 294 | 1.42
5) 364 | 1.27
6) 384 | 1.34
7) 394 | 1.42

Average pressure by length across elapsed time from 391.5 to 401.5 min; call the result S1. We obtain 1.44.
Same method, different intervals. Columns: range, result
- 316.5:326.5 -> 1.49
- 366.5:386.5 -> 1.26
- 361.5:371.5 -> 1.23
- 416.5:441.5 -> 1.48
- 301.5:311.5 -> 1.47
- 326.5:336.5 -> 1.49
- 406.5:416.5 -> 1.51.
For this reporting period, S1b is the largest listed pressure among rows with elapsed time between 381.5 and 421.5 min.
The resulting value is 1.51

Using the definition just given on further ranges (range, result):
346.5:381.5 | 1.54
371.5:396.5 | 1.42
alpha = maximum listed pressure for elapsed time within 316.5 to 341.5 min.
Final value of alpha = 1.54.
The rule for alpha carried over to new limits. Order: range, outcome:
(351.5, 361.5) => 1.49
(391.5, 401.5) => 1.46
